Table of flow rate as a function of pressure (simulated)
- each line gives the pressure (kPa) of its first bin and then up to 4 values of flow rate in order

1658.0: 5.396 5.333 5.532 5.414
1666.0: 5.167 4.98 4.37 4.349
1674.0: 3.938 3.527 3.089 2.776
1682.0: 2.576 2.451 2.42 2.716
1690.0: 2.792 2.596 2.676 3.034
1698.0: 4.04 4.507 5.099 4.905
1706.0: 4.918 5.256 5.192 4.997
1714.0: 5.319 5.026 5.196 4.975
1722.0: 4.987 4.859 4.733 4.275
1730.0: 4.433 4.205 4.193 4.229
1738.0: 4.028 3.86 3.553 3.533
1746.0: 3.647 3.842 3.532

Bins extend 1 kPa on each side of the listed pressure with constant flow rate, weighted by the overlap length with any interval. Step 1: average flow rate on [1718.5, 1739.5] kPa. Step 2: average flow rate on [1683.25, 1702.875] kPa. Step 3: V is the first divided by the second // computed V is 1.4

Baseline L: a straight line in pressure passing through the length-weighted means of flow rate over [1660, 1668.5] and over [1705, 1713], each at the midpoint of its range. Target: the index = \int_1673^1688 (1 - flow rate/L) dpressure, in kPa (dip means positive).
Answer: 6.5 kPa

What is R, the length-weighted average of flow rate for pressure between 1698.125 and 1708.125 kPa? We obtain 4.83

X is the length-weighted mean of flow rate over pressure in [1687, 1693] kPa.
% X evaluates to 2.7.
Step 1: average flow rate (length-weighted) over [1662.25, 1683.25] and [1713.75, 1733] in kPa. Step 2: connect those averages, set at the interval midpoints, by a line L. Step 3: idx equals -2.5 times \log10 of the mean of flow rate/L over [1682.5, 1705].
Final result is 0.28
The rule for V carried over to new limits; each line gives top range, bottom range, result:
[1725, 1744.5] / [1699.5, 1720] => 0.82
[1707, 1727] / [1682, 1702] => 1.63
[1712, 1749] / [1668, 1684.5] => 1.25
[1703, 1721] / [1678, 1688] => 1.94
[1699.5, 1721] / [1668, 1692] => 1.56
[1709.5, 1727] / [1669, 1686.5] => 1.52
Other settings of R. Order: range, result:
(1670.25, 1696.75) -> 3.03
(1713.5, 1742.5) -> 4.53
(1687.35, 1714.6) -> 4.15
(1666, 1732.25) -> 4.11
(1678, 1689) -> 2.63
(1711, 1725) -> 5.05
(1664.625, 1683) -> 3.9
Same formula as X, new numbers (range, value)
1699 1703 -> 4.8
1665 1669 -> 5.07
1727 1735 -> 4.28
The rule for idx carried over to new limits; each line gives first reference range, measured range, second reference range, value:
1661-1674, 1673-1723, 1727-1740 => 0.15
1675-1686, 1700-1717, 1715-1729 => -0.20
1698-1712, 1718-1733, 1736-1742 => -0.08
